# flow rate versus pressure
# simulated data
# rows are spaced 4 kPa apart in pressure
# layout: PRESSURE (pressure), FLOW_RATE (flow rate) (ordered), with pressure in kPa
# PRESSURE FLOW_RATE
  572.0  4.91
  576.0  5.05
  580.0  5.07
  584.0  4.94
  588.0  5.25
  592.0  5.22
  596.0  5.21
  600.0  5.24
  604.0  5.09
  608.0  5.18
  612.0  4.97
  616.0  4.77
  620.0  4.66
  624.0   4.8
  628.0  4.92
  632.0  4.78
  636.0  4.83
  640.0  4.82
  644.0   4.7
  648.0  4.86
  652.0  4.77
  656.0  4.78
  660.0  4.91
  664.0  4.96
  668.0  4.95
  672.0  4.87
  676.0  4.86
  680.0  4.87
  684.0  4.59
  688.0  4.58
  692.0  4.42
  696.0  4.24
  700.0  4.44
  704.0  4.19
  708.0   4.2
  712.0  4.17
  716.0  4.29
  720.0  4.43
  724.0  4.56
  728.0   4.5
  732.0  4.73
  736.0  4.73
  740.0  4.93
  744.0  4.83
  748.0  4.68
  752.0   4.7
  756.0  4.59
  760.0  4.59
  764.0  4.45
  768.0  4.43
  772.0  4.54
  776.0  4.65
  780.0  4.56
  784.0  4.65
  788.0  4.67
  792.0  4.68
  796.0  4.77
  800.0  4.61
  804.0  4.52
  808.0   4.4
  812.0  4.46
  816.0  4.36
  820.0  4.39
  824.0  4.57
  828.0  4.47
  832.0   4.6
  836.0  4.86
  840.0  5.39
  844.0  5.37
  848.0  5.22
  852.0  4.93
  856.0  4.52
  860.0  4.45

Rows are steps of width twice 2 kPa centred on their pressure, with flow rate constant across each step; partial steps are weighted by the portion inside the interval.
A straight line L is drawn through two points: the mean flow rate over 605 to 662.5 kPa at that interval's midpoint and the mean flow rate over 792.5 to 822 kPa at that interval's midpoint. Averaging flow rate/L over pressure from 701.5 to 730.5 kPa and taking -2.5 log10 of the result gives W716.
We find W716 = 0.08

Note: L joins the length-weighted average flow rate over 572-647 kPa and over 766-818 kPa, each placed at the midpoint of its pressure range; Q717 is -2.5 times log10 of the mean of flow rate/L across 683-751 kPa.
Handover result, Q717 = 0.05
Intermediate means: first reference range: 4.97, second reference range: 4.56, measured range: 4.5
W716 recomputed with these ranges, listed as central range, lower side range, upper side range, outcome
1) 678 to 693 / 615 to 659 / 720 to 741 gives 0.02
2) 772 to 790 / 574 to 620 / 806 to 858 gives 0.04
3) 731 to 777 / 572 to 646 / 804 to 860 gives 0.04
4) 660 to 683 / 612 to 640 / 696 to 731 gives -0.07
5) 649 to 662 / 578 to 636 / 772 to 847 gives 0.02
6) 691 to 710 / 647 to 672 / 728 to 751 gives 0.12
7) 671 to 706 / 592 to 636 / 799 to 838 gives 0.06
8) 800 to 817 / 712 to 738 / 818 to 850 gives 0.07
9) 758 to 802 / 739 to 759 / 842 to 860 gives 0.05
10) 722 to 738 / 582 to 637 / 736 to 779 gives 0.02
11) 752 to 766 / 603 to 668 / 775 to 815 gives 0.02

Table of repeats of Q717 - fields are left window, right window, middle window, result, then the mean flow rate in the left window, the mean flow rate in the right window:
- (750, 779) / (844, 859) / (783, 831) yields 0.05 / 4.56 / 4.92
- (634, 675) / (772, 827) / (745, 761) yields 0.00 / 4.85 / 4.56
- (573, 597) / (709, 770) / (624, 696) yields 0.02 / 5.11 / 4.57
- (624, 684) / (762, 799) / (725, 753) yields -0.01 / 4.84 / 4.6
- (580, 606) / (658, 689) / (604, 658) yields 0.03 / 5.15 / 4.83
